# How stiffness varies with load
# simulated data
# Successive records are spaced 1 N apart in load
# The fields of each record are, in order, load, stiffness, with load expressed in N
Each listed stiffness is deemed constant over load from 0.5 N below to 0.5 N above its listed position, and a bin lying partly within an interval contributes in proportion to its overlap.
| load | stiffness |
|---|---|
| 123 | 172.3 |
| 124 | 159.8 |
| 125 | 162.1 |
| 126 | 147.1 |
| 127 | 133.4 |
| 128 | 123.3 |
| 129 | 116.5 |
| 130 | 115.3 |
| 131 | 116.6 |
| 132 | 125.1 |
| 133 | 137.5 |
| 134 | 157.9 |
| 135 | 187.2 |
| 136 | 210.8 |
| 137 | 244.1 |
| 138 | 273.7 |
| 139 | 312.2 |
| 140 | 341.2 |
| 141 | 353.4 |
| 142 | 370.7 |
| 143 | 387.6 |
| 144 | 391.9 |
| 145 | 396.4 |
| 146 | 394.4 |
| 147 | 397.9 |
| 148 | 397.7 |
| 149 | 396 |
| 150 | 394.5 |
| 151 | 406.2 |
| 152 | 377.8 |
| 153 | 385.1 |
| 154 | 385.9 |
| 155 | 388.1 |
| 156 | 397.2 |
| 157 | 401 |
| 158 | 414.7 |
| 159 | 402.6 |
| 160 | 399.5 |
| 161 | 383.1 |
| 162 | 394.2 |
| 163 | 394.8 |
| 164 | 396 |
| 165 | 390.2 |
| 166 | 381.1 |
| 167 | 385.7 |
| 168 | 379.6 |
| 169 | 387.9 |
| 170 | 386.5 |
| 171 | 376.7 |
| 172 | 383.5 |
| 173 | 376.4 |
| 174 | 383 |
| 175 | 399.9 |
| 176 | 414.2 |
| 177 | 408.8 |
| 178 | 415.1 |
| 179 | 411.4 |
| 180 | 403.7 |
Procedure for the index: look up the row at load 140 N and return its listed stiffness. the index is 341.2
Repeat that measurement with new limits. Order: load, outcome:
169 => 387.9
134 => 157.9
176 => 414.2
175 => 399.9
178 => 415.1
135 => 187.2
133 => 137.5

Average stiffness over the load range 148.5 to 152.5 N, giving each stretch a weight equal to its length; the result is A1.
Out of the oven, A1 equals 394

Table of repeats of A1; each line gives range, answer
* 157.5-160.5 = 406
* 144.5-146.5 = 395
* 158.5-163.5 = 395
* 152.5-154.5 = 386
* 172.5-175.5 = 386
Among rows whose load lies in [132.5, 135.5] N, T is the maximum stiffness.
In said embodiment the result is 187.2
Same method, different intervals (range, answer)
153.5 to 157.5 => 401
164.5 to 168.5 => 390.2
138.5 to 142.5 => 370.7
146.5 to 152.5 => 406.2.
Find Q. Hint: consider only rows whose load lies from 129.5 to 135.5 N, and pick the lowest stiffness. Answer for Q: 115.3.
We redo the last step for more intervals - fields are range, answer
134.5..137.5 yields 187.2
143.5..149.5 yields 391.9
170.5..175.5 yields 376.4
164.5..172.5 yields 376.7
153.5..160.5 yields 385.9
